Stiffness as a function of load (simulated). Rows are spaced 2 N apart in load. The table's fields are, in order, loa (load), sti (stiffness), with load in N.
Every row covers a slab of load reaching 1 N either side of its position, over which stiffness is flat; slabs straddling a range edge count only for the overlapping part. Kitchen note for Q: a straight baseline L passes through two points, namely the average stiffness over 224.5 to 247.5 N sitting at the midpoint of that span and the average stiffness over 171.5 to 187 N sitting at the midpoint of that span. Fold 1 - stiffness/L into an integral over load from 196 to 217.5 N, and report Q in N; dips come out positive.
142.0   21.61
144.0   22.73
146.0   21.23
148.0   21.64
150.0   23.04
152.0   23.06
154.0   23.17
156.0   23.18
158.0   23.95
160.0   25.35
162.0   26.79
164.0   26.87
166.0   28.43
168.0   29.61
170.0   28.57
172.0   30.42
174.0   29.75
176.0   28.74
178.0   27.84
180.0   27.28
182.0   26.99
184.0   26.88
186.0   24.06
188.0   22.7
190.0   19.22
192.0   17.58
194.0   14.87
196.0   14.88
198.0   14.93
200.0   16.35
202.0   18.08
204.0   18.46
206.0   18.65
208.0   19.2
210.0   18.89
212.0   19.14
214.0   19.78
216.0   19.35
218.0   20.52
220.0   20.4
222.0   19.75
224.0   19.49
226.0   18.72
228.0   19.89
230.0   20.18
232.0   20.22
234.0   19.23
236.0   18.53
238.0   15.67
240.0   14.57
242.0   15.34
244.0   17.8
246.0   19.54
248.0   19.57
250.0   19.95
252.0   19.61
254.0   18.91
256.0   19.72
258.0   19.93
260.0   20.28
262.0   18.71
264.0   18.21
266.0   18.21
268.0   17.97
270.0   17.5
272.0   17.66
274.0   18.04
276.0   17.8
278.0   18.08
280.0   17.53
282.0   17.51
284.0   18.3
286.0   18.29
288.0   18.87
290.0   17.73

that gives 4.48 N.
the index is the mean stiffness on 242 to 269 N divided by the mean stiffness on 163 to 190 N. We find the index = 0.7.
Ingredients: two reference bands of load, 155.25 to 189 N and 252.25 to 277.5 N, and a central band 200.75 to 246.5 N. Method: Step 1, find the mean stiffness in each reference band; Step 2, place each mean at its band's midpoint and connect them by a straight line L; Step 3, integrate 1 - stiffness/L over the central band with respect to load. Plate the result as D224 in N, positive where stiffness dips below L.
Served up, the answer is 7.28 N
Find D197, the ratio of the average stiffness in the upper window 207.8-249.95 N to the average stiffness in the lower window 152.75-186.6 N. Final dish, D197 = 0.70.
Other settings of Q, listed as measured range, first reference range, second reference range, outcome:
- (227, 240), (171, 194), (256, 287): 1.6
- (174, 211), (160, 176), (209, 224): 4.7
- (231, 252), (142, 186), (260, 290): 2.4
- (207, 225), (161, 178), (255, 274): 3.1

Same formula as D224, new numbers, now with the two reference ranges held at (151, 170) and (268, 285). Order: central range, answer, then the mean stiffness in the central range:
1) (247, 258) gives -0.1 N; 19.6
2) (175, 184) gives -1.2 N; 27.6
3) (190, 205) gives 4.3 N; 16.6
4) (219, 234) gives 1.0 N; 19.8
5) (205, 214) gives 1.3 N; 19.1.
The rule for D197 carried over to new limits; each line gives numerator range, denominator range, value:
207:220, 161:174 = 0.68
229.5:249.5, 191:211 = 1.05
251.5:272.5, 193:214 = 1.08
